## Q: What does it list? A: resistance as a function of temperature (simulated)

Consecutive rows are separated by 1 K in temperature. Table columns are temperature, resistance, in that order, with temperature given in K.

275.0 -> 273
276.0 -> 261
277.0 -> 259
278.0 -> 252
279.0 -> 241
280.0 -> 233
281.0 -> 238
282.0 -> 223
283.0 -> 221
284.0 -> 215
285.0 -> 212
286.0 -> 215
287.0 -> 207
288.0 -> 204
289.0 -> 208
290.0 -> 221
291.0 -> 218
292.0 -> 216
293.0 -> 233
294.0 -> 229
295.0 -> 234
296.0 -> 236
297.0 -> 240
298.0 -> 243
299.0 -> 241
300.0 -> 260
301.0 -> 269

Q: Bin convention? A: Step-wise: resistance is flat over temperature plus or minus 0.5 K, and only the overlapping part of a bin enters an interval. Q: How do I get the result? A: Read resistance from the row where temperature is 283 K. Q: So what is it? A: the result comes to 221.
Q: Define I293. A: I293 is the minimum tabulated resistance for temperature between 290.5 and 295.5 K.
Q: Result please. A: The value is 216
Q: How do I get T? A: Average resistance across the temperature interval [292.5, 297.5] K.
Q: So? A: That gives 234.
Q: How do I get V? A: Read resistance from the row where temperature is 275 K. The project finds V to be 273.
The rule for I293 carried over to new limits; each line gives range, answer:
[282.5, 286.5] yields 212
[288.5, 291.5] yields 208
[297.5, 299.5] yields 241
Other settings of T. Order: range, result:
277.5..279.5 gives 246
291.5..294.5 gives 226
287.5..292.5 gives 213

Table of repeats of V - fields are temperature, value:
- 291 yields 218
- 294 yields 229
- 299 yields 241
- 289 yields 208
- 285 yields 212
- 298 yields 243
